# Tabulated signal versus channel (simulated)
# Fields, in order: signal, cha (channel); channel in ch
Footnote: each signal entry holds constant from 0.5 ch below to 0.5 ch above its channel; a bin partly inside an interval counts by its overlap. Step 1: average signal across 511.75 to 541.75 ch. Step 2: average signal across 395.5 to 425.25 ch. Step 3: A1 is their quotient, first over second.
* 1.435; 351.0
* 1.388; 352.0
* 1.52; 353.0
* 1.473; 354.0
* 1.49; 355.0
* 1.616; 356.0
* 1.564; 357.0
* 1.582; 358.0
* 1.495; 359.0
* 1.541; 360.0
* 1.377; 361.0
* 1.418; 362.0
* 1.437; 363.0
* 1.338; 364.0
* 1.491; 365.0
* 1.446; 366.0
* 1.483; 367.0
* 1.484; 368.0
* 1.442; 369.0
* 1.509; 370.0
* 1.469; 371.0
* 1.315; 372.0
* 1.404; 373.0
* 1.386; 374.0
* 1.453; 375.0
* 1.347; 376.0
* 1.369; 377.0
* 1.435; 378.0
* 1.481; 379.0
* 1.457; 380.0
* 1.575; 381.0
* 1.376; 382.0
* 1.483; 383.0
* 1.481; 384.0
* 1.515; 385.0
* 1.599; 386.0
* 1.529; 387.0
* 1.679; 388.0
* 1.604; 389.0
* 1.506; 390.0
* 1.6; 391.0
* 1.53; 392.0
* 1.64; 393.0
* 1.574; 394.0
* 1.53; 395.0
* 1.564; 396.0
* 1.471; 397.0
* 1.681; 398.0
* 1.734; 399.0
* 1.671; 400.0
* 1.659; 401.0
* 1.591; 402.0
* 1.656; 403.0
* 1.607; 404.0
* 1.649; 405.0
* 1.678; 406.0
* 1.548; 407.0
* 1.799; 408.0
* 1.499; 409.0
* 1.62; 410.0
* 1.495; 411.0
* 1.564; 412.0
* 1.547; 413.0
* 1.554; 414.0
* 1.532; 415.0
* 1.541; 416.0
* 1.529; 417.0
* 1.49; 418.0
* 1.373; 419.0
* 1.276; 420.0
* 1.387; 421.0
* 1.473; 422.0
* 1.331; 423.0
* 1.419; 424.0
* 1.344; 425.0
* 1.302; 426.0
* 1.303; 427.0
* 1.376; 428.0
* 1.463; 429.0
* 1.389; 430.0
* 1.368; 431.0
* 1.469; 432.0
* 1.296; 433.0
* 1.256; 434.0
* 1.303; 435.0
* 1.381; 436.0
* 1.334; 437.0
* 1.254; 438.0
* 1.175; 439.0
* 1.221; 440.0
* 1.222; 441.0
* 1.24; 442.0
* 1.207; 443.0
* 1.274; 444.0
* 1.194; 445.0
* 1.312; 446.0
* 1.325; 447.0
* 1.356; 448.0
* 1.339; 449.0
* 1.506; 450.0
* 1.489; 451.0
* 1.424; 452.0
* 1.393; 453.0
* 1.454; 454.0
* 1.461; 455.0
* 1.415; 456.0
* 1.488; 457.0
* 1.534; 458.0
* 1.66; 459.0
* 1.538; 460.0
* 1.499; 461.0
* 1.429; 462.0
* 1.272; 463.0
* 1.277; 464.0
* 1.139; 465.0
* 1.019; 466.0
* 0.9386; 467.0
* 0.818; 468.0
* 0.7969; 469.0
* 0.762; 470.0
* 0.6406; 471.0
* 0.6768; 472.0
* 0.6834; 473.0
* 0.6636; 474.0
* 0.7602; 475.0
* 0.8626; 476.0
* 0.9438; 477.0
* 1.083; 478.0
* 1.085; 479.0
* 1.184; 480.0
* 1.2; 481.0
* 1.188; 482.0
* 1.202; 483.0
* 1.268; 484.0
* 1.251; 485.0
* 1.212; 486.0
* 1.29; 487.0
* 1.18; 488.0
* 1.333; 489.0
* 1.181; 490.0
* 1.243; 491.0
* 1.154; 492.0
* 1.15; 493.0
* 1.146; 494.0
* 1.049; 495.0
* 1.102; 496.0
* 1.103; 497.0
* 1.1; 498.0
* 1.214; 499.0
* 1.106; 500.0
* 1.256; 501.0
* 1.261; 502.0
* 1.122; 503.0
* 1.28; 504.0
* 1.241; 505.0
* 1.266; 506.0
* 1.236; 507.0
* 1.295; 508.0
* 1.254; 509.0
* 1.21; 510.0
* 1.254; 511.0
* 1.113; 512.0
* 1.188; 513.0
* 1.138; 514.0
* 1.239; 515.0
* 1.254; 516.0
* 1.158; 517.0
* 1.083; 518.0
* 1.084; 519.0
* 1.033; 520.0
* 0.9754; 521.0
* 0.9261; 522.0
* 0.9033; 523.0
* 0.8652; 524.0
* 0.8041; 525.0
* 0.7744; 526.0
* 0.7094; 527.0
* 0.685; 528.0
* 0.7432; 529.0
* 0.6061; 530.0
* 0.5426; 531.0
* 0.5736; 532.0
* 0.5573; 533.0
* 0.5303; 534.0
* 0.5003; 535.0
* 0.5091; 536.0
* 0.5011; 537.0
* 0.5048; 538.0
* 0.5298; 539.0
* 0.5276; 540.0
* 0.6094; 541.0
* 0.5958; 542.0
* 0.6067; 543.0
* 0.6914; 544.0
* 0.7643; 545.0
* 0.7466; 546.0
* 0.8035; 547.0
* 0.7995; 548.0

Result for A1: 0.5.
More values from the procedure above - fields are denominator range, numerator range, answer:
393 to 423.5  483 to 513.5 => 0.77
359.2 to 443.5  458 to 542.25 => 0.69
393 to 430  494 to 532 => 0.69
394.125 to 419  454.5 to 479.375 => 0.69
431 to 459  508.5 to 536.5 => 0.67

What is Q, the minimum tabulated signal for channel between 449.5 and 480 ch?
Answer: 0.6406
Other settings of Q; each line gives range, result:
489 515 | 1.049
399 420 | 1.276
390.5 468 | 0.818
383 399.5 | 1.471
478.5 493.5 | 1.085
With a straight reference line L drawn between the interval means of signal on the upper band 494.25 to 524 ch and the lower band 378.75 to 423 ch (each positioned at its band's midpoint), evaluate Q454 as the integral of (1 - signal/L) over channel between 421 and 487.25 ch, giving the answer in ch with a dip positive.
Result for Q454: 5.9 ch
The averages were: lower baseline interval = 1.55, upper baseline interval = 1.15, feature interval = 1.23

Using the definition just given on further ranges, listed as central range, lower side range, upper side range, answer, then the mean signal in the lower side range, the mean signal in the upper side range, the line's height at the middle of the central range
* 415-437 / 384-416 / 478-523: 1.4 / 1.59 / 1.17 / 1.48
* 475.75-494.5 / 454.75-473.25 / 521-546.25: -3.1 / 1.16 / 0.658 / 1.01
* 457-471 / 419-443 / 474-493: 0.1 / 1.33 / 1.13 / 1.21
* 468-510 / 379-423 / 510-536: -1.4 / 1.55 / 0.888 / 1.07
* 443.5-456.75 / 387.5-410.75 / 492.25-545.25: -0.6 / 1.61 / 0.935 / 1.32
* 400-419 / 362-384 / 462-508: -3.7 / 1.44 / 1.09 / 1.33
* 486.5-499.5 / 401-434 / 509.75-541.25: -1.8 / 1.48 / 0.831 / 1.03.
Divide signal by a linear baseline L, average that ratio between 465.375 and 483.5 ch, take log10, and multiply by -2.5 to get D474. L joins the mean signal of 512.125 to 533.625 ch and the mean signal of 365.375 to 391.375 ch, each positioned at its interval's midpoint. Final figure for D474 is 0.19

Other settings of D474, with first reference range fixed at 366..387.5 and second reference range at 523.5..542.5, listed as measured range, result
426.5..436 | -0.17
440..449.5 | -0.17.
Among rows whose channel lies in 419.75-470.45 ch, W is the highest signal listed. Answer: 1.66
